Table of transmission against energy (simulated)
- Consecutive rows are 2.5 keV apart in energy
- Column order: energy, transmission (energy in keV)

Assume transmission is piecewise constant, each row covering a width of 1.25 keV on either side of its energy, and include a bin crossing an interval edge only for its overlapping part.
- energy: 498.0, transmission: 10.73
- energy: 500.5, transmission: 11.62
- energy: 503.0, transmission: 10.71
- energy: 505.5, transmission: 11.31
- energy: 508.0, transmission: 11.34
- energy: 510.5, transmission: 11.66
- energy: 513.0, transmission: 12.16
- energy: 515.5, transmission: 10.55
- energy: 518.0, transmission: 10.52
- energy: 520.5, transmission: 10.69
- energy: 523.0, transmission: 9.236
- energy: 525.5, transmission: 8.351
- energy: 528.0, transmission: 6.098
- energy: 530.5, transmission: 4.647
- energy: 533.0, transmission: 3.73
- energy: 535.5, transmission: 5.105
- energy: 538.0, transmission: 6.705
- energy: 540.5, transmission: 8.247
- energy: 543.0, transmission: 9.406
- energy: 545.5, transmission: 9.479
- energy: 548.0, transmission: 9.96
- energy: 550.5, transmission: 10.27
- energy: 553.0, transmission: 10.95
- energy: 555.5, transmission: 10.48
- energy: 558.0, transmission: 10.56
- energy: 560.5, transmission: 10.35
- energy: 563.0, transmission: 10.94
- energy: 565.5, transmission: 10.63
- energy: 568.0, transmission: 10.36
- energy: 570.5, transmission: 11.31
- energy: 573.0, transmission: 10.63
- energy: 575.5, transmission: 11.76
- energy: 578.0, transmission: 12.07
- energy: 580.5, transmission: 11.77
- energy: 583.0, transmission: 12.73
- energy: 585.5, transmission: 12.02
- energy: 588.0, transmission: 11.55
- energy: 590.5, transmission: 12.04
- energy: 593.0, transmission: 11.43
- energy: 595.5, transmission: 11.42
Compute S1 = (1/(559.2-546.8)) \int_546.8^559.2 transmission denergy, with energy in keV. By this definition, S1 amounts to 10.4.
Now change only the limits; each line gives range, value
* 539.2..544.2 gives 8.8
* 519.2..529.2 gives 8.62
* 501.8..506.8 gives 11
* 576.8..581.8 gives 11.9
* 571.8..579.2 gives 11.5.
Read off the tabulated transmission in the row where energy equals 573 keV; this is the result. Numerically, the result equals 10.63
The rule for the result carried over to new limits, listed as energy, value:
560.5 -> 10.35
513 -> 12.16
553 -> 10.95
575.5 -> 11.76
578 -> 12.07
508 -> 11.34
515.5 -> 10.55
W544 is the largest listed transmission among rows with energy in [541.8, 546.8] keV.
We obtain 9.479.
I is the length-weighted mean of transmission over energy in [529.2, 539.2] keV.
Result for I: 5.04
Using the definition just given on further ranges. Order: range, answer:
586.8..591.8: 11.8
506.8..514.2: 11.7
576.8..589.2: 12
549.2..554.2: 10.6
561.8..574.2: 10.8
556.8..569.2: 10.6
